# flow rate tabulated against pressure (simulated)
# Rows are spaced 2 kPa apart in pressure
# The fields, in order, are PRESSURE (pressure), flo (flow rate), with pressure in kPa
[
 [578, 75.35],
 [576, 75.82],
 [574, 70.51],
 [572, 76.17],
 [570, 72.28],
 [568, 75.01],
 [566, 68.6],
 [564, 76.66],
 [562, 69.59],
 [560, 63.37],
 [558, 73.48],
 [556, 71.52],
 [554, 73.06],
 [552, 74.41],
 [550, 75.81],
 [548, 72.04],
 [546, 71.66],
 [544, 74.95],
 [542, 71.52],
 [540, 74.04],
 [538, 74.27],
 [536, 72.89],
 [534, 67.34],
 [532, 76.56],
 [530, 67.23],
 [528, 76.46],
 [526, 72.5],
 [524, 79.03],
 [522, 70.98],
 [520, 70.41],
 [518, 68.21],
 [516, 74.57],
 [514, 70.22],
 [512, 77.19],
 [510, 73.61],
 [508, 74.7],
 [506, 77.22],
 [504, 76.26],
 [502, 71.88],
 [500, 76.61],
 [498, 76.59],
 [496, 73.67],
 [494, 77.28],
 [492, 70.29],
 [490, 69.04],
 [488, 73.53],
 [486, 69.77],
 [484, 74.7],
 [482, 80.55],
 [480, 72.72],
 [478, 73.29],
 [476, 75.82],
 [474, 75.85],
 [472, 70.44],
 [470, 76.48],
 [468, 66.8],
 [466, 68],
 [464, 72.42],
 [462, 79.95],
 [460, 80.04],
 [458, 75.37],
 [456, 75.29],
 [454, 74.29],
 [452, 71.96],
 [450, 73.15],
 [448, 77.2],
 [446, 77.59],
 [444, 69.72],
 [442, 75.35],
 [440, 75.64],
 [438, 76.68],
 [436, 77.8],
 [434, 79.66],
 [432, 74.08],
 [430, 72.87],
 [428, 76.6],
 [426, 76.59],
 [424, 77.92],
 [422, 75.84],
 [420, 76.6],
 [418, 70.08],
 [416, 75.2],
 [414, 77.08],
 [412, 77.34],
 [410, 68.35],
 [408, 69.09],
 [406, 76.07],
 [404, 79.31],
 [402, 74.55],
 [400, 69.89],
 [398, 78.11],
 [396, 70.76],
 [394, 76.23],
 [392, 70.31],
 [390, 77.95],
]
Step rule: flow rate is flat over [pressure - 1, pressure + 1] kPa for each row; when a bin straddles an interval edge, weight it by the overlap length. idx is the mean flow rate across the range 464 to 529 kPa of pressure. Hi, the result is 73.6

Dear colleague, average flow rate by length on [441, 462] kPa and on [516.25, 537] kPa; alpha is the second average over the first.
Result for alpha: 1.0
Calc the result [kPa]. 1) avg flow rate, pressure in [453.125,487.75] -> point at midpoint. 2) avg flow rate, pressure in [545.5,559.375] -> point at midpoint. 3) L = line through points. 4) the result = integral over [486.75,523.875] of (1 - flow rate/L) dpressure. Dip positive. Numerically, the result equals 0.0 kPa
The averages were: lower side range 74.2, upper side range 72.9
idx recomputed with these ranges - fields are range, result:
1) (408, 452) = 75.1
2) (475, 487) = 74.5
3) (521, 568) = 72.6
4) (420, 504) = 74.7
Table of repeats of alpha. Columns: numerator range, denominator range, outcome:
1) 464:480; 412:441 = 0.95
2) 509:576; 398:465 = 0.97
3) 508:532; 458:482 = 0.98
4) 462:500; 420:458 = 0.97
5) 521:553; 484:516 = 0.99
